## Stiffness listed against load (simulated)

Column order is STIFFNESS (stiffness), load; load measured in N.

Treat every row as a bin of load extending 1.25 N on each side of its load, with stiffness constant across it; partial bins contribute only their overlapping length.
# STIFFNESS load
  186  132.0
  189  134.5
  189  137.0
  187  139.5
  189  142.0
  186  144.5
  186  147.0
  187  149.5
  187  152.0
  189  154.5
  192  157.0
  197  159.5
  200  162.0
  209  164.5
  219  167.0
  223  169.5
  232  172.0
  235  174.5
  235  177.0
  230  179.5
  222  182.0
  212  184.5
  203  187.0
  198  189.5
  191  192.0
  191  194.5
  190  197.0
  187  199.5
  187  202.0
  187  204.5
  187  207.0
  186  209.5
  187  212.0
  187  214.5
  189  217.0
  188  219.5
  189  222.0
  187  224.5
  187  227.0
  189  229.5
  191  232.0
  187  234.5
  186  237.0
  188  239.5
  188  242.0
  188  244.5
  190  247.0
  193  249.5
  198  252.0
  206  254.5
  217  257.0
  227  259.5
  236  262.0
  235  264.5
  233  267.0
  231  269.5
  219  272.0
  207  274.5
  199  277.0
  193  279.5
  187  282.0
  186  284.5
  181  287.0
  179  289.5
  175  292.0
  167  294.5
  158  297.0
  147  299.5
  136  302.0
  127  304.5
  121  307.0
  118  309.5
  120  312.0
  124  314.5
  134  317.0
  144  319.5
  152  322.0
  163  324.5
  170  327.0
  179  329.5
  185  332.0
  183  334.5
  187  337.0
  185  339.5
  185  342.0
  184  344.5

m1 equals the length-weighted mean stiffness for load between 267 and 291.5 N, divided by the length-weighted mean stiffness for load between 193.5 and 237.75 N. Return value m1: 1.06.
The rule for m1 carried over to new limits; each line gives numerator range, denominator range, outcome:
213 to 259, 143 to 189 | 0.92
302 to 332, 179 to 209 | 0.72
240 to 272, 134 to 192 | 1.04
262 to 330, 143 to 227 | 0.86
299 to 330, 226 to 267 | 0.70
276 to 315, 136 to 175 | 0.79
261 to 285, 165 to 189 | 0.96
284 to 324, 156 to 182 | 0.68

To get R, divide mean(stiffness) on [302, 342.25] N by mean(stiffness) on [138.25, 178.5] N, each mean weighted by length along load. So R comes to 0.75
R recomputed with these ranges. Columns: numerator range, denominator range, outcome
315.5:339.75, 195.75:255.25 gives 0.88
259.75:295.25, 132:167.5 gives 1.06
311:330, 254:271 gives 0.65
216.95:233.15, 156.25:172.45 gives 0.90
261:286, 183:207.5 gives 1.09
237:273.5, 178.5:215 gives 1.07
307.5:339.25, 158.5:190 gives 0.71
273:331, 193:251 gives 0.85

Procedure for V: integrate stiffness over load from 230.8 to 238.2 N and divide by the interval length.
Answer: 188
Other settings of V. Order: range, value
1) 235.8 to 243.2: 187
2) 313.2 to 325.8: 143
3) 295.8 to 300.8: 152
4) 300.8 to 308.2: 128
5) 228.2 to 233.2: 190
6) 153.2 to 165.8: 197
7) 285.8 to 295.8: 175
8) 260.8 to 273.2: 231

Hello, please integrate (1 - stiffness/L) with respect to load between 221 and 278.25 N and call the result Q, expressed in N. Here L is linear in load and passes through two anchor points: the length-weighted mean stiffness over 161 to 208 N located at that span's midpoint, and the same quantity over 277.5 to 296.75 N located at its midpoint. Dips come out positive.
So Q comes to -3.9 N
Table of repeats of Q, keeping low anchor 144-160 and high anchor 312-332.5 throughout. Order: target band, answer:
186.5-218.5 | -2.0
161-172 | -1.7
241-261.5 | -4.2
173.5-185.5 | -2.9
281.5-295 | -1.6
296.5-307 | 1.3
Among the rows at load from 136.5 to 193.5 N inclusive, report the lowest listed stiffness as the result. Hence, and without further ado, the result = 186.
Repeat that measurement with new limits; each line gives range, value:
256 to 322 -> 118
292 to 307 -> 121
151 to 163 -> 187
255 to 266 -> 217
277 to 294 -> 175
